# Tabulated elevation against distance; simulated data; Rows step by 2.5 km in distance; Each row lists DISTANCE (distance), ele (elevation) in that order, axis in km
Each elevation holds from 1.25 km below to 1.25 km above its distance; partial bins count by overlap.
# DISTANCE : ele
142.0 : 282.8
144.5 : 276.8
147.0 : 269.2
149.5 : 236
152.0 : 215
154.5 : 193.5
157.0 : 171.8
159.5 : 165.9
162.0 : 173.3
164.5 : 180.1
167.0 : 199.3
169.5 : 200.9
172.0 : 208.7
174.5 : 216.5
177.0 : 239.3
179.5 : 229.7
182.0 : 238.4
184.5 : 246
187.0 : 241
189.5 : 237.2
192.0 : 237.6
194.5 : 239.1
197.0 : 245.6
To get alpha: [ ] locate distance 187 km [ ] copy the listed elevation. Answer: 241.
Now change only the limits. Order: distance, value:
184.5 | 246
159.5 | 165.9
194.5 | 239.1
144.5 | 276.8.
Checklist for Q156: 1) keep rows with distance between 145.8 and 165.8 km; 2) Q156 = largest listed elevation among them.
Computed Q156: 269.2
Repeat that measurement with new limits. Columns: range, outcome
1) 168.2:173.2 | 208.7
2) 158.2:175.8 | 216.5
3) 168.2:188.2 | 246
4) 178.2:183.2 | 238.4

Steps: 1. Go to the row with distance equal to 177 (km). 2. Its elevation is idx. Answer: 239.3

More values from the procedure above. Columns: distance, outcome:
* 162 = 173.3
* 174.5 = 216.5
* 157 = 171.8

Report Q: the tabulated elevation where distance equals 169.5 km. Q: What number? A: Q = 200.9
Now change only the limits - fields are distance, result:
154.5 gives 193.5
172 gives 208.7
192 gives 237.6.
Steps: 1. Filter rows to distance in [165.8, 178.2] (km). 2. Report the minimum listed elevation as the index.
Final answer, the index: 199.3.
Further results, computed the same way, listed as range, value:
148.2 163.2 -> 165.9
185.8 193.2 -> 237.2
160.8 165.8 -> 173.3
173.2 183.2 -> 216.5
